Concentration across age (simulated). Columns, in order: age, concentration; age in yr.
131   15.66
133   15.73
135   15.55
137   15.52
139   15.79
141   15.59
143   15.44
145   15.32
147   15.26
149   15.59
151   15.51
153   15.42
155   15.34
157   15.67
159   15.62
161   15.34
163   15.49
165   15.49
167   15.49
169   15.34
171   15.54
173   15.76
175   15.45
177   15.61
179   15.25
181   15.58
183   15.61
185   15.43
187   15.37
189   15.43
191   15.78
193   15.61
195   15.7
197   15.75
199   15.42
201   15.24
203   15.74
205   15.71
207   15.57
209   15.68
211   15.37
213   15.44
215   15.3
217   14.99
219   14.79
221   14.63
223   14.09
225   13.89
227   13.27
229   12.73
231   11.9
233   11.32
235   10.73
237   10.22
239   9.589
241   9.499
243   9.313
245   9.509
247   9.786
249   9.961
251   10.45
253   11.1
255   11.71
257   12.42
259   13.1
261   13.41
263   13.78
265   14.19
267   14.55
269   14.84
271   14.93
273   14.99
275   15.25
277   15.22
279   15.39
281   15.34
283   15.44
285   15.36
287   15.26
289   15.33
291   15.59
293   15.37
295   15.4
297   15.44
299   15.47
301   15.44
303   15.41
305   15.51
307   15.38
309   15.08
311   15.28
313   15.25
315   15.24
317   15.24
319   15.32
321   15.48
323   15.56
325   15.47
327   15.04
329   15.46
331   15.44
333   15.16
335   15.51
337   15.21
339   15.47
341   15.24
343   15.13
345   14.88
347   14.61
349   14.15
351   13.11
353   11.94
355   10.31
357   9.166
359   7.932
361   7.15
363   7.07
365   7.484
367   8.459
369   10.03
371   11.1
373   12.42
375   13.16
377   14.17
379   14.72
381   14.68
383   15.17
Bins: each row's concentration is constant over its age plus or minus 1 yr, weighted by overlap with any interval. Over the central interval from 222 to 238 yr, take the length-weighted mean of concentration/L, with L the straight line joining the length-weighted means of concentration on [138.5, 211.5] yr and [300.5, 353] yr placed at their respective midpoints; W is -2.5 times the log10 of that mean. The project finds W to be 0.24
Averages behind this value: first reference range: 15.5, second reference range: 15.1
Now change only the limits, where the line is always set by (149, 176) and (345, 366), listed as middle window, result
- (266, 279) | -0.18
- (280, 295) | -0.25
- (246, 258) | 0.21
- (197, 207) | -0.08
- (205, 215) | -0.09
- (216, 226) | -0.04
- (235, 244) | 0.35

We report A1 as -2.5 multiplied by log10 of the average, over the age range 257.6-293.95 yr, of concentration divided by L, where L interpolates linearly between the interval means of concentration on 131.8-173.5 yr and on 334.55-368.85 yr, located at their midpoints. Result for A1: -0.12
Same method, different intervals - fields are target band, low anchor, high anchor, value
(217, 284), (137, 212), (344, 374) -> 0.05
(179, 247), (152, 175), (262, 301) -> 0.11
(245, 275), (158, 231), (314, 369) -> 0.12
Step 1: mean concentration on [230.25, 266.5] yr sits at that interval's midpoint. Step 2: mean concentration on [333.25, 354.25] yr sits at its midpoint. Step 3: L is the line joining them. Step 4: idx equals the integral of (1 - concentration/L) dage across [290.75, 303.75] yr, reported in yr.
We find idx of -2.54 yr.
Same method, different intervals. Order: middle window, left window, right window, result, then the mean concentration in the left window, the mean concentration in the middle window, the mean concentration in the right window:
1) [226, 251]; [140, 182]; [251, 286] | 6.6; 15.5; 10.6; 14.1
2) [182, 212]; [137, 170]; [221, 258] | -5.0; 15.5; 15.6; 11.3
